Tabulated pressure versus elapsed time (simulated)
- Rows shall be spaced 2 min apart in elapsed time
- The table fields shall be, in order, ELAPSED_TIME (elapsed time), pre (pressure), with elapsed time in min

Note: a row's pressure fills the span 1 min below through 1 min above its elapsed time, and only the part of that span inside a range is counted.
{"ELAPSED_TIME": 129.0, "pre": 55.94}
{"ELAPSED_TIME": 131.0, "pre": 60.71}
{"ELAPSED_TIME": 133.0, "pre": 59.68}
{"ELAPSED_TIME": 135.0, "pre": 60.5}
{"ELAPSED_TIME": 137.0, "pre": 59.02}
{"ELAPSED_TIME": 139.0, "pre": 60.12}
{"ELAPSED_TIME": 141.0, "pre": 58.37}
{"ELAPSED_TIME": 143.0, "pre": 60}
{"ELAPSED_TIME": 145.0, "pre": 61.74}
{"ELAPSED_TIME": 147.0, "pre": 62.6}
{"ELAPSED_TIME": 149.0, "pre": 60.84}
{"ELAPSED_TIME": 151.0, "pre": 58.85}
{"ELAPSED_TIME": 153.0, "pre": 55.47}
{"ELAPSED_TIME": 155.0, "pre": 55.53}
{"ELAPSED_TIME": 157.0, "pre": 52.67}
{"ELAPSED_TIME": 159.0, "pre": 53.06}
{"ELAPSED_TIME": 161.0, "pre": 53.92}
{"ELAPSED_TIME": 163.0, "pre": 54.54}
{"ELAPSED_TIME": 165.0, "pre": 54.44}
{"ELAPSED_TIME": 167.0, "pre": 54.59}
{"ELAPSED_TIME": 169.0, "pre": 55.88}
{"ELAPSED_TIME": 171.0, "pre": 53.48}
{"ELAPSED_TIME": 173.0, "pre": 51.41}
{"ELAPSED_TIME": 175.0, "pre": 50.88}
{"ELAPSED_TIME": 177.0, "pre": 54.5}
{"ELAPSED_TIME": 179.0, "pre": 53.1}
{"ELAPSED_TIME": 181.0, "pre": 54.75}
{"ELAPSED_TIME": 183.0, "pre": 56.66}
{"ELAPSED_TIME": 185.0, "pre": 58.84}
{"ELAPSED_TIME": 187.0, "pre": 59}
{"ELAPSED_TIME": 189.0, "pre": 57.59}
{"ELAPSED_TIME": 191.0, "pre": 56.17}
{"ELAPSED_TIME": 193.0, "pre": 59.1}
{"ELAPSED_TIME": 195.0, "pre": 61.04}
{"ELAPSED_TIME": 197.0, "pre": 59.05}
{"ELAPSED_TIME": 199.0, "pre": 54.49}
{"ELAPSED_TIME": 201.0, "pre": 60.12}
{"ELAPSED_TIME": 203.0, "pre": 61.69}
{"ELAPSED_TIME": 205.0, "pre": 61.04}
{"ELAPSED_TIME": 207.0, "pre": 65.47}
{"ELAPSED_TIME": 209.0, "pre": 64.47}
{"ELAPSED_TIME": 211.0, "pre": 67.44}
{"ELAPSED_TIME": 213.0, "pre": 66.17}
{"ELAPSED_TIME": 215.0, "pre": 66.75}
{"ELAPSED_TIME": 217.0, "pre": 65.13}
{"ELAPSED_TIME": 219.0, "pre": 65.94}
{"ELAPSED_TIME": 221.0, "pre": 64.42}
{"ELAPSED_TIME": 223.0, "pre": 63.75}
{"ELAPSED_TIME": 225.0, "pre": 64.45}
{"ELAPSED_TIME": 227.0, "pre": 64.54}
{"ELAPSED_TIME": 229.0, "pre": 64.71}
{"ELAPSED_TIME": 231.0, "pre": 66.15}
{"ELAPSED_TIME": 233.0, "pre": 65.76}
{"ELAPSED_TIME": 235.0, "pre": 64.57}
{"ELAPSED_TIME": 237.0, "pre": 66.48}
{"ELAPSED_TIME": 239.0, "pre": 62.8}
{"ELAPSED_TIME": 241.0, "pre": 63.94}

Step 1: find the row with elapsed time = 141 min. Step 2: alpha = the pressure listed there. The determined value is 58.37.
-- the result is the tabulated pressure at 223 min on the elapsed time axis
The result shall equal 63.75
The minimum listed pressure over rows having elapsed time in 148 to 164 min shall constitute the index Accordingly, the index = 52.67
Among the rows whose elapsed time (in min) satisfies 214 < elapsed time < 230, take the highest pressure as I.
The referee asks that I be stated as 66.75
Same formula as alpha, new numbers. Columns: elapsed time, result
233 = 65.76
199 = 54.49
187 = 59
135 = 60.5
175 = 50.88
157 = 52.67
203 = 61.69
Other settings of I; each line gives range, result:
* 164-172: 55.88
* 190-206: 61.69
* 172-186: 58.84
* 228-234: 66.15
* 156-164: 54.54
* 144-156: 62.6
